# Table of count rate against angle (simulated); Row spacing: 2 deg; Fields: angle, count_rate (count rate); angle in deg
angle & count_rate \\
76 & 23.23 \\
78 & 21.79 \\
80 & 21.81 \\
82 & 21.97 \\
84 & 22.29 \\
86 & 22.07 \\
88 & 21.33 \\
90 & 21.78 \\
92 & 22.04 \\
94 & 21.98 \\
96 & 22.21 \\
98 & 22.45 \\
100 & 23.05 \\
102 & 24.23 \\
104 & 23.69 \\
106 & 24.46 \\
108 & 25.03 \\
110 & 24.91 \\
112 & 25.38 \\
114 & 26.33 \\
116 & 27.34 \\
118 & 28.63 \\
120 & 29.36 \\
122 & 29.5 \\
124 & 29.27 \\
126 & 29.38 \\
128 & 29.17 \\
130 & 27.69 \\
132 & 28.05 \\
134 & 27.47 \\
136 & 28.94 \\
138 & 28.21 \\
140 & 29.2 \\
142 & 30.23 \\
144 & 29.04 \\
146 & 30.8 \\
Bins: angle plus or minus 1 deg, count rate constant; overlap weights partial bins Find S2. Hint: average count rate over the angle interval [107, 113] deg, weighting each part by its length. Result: 25.1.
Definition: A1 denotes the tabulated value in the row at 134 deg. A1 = 27.47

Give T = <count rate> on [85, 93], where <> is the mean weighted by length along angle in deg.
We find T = 21.8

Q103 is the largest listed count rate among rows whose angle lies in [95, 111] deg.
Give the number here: 25.03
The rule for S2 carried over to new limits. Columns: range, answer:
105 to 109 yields 24.7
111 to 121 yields 27.4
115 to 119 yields 28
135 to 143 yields 29.1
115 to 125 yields 28.8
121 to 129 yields 29.3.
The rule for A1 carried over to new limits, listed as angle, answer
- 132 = 28.05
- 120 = 29.36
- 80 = 21.81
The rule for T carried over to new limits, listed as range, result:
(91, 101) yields 22.3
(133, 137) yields 28.2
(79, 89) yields 21.9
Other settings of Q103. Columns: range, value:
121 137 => 29.5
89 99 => 22.45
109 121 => 29.36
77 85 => 22.29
